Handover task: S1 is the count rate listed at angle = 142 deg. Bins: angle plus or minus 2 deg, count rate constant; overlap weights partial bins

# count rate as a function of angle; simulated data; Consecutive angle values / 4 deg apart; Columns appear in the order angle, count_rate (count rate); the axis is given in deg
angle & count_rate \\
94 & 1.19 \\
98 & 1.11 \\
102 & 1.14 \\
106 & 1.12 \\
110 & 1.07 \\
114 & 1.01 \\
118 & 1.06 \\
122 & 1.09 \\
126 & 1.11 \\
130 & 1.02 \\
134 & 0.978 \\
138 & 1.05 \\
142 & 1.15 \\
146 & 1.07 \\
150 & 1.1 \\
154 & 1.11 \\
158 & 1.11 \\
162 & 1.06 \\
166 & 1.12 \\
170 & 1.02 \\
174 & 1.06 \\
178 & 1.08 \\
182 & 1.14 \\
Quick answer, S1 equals 1.15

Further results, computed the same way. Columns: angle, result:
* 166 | 1.12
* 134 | 0.978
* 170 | 1.02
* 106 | 1.12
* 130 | 1.02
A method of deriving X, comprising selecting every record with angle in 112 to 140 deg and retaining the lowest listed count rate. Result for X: 0.978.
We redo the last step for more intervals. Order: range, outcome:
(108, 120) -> 1.01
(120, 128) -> 1.09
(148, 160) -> 1.1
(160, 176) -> 1.02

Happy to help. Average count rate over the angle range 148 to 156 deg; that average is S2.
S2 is 1.1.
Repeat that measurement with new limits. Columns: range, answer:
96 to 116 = 1.09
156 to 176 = 1.07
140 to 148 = 1.11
